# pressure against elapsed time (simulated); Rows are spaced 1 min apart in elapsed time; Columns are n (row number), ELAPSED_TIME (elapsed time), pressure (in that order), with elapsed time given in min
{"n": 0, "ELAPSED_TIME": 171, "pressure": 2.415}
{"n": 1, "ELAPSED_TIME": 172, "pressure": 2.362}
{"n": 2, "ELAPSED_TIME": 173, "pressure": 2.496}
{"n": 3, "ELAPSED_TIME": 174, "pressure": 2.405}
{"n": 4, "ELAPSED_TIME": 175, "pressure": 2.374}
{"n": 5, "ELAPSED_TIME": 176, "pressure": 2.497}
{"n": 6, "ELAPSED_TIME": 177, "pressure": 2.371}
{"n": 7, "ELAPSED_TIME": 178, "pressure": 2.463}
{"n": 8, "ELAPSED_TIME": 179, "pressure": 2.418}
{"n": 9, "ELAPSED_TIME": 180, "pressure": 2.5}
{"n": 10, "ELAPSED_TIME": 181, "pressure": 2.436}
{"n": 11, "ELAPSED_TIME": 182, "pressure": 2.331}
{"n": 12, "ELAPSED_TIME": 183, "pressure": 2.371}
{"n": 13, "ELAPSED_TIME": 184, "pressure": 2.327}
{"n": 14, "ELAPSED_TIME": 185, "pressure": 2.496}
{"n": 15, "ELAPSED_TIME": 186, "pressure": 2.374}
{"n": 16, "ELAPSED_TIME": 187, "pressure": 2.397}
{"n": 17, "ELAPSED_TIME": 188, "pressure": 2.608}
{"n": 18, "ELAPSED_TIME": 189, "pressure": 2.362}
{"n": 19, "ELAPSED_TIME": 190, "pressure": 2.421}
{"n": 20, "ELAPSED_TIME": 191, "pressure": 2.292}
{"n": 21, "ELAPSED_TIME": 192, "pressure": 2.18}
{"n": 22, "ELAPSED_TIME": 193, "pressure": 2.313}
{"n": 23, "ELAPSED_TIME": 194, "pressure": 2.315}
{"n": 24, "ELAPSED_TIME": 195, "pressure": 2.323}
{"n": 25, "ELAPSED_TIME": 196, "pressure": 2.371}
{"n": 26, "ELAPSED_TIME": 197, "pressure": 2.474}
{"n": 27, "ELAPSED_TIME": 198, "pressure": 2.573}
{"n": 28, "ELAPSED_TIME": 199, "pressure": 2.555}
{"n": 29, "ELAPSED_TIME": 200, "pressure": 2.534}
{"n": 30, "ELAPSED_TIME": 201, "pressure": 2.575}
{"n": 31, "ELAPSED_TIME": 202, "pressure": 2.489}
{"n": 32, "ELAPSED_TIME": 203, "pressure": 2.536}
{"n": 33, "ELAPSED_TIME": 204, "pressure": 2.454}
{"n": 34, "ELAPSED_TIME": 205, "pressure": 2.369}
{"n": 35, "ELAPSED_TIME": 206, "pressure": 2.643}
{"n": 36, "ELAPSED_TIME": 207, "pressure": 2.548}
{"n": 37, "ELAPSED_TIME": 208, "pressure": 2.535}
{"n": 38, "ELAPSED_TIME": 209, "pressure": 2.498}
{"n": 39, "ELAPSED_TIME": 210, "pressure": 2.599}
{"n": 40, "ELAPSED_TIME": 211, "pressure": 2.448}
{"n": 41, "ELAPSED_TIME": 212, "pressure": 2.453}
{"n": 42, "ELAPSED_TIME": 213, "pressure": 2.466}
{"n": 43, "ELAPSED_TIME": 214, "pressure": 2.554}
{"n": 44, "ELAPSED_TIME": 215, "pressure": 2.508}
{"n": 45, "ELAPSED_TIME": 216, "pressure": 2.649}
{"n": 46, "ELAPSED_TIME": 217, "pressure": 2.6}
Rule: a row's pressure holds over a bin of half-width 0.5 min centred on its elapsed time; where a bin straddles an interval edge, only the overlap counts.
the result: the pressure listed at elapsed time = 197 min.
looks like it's 2.474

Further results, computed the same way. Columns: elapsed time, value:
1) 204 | 2.454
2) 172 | 2.362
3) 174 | 2.405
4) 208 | 2.535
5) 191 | 2.292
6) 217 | 2.6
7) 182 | 2.331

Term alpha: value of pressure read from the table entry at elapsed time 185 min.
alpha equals 2.496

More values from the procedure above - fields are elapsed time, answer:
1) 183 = 2.371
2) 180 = 2.5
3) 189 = 2.362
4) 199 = 2.555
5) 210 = 2.599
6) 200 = 2.534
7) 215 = 2.508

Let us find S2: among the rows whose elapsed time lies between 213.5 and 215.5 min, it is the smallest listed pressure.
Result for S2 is 2.508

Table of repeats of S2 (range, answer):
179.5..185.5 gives 2.327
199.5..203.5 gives 2.489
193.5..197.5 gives 2.315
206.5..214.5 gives 2.448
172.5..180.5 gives 2.371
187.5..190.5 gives 2.362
